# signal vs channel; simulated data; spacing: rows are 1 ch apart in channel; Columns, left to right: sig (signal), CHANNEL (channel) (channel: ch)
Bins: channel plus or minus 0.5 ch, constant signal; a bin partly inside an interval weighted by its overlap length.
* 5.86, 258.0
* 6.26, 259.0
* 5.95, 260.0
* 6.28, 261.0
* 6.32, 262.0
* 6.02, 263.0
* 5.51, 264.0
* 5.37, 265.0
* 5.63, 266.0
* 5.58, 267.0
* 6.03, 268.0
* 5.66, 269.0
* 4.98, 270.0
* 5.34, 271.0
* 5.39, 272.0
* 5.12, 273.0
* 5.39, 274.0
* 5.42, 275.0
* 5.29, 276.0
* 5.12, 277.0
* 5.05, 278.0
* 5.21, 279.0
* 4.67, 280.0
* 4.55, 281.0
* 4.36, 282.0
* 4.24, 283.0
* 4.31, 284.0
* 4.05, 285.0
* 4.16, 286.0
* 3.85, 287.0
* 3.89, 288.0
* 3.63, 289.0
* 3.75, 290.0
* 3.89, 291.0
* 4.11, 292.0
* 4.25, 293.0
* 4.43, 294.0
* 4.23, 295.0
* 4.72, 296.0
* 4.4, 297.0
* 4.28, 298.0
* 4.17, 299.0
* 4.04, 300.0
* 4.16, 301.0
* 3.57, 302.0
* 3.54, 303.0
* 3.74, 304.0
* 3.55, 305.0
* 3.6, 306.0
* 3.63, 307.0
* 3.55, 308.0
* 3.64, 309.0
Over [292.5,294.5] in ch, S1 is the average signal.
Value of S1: 4.34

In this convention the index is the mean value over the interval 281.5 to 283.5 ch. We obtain 4.3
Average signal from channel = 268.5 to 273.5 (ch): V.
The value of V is 5.3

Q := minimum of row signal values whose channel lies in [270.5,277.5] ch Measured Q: 5.12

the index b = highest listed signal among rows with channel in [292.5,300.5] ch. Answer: 4.72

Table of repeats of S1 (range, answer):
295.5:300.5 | 4.32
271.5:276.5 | 5.32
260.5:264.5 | 6.03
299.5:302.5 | 3.92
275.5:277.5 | 5.21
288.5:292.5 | 3.84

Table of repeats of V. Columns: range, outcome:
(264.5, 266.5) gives 5.5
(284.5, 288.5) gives 3.99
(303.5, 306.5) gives 3.63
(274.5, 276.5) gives 5.36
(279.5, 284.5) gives 4.43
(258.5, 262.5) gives 6.2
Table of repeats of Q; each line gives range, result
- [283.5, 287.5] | 3.85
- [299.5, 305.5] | 3.54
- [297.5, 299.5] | 4.17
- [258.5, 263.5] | 5.95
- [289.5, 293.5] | 3.75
